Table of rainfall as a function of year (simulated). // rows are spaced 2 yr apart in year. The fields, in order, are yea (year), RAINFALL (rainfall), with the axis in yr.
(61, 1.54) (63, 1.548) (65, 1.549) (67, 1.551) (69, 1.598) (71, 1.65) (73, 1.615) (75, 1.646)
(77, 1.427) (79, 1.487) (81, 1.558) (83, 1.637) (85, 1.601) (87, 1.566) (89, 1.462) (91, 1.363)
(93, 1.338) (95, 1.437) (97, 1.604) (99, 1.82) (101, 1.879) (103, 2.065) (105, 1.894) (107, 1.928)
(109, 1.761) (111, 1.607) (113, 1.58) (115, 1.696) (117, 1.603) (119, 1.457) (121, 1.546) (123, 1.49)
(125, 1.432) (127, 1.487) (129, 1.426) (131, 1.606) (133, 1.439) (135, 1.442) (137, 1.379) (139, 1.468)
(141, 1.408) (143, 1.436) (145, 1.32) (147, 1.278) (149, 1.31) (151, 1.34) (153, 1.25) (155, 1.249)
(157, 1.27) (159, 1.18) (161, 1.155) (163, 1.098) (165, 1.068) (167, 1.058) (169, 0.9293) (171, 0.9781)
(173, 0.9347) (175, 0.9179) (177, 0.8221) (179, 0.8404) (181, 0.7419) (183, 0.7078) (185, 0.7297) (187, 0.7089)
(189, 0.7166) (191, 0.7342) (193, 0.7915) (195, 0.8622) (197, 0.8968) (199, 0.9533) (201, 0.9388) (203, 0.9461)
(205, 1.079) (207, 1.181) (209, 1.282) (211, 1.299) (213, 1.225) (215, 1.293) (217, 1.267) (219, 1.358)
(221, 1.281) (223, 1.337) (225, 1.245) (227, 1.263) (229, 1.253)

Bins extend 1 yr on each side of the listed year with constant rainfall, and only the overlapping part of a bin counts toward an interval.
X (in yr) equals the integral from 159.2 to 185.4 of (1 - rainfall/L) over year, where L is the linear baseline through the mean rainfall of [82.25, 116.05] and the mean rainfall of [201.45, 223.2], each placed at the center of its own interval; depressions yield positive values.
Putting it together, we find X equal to 8.5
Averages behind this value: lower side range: 1.66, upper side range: 1.22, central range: 0.934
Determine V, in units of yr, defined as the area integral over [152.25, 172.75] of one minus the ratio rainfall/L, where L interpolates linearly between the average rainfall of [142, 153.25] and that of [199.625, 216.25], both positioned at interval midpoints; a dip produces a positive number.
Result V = 2.7 yr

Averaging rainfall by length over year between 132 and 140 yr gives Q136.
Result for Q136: 1.43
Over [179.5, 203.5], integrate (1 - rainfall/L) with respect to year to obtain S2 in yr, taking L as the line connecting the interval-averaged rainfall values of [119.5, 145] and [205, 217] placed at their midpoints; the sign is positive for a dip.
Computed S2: 9.0 yr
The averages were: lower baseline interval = 1.46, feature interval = 0.808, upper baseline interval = 1.24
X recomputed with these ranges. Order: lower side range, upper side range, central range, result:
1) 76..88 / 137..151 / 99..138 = -4.8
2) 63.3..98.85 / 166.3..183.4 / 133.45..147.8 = -3.4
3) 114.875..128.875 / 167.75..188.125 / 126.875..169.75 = -3.8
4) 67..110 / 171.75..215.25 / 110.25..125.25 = -1.2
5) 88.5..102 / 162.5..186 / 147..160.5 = -2.4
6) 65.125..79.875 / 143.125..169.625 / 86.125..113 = -4.1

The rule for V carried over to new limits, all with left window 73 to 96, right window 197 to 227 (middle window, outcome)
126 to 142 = -0.87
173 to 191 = 6.87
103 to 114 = -2.55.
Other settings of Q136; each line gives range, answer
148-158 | 1.28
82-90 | 1.57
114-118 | 1.65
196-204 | 0.934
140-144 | 1.42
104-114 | 1.75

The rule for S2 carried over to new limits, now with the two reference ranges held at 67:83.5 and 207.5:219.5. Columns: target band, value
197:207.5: 2.4 yr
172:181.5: 3.5 yr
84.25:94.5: 0.6 yr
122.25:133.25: -0.2 yr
